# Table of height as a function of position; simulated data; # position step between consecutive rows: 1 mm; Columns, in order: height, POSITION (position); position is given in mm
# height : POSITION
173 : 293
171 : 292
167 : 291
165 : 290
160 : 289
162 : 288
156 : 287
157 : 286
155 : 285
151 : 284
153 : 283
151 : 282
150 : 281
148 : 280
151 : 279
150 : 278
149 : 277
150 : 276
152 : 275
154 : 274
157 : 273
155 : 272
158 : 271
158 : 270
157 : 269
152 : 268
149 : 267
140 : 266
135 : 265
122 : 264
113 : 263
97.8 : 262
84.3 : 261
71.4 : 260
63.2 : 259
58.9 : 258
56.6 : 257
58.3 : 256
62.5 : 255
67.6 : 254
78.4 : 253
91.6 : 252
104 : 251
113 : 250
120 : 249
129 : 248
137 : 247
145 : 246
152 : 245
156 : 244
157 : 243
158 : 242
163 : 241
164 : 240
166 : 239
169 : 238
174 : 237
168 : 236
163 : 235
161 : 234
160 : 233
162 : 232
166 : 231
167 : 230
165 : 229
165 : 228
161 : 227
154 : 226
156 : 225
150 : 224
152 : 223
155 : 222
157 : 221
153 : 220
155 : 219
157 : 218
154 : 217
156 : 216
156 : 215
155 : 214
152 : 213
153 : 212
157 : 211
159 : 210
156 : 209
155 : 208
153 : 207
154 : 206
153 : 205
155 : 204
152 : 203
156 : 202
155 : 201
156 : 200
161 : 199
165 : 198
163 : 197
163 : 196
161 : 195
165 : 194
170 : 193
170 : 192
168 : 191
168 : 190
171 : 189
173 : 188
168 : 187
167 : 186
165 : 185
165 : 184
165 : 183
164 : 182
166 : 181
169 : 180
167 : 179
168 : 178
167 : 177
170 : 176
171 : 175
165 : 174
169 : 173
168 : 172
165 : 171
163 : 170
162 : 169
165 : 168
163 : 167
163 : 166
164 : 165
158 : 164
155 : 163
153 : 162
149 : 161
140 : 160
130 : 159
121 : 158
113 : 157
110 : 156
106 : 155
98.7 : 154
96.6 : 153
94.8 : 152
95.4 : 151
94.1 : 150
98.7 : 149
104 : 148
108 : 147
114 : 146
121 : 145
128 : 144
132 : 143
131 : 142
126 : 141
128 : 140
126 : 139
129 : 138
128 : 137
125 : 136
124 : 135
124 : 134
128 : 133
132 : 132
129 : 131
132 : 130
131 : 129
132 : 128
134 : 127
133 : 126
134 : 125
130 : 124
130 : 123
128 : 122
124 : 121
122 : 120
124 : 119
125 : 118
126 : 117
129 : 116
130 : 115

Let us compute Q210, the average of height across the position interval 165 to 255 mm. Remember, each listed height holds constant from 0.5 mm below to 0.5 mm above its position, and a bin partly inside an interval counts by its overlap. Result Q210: 156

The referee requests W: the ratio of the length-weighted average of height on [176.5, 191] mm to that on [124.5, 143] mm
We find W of 1.3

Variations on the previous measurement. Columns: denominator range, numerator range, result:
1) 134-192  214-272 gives 0.96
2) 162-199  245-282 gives 0.73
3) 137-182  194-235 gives 1.14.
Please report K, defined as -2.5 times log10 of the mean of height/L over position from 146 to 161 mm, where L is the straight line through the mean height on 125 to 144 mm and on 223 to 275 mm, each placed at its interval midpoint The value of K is 0.19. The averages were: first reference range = 129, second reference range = 135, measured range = 109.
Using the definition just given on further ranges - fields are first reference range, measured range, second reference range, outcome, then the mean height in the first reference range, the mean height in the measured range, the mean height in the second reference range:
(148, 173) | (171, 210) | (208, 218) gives -0.12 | 135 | 164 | 155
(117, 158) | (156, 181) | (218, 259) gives -0.24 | 121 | 157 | 138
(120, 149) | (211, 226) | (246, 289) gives -0.22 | 126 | 154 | 126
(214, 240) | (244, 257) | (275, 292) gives 0.44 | 160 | 105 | 155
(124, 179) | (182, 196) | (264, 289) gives -0.19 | 135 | 167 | 152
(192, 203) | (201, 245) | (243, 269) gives -0.16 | 161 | 158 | 108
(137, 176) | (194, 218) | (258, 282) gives -0.17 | 134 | 157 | 134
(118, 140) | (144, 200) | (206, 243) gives -0.04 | 128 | 149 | 159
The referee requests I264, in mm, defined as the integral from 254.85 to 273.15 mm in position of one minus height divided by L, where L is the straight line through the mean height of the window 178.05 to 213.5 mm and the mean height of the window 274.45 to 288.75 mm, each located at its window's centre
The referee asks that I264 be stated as 4.9 mm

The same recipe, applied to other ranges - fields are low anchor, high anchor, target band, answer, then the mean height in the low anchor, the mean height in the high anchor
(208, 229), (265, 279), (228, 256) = 2.5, 156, 152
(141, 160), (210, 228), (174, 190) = -4.3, 112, 155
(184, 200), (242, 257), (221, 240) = -4.7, 166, 112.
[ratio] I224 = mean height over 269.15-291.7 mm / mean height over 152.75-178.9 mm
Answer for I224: 1.04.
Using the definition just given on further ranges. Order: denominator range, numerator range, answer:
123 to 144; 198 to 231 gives 1.21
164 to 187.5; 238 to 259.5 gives 0.70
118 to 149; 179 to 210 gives 1.29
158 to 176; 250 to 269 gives 0.61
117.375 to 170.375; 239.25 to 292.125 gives 1.03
